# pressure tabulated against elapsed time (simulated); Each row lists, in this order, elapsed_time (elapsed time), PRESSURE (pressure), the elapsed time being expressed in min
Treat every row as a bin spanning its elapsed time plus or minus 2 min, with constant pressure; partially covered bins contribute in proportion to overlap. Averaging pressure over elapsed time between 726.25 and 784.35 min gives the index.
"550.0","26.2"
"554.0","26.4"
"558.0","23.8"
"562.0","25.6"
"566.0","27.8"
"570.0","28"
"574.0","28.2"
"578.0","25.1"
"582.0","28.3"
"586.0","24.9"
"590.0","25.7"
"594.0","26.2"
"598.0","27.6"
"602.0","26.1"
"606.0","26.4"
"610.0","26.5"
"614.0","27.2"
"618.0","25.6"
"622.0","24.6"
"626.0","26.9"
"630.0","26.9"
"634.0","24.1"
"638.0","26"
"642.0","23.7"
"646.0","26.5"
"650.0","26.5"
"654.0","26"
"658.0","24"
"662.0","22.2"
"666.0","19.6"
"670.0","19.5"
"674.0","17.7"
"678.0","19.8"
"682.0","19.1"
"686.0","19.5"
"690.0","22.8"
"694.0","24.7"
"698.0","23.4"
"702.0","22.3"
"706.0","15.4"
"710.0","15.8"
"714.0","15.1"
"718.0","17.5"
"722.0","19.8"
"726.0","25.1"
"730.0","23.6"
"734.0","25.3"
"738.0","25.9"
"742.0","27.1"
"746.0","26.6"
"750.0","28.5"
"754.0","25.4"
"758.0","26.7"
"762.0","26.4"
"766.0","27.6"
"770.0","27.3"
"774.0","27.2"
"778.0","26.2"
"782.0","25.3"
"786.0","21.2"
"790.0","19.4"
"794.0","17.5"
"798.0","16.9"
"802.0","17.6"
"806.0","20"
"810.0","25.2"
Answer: 26.3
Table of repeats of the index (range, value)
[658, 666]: 22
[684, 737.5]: 20.9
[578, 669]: 25.4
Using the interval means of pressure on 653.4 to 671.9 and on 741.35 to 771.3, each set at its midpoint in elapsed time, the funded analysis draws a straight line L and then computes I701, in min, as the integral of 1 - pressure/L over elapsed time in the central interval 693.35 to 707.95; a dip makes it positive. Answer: 1.7 min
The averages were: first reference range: 22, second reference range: 26.9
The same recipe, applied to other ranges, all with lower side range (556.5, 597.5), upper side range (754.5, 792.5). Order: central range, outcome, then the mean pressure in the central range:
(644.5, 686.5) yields 6.5 min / 21.9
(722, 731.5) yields 0.8 min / 23.4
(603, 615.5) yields -0.2 min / 26.6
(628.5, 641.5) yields 0.3 min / 25.4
